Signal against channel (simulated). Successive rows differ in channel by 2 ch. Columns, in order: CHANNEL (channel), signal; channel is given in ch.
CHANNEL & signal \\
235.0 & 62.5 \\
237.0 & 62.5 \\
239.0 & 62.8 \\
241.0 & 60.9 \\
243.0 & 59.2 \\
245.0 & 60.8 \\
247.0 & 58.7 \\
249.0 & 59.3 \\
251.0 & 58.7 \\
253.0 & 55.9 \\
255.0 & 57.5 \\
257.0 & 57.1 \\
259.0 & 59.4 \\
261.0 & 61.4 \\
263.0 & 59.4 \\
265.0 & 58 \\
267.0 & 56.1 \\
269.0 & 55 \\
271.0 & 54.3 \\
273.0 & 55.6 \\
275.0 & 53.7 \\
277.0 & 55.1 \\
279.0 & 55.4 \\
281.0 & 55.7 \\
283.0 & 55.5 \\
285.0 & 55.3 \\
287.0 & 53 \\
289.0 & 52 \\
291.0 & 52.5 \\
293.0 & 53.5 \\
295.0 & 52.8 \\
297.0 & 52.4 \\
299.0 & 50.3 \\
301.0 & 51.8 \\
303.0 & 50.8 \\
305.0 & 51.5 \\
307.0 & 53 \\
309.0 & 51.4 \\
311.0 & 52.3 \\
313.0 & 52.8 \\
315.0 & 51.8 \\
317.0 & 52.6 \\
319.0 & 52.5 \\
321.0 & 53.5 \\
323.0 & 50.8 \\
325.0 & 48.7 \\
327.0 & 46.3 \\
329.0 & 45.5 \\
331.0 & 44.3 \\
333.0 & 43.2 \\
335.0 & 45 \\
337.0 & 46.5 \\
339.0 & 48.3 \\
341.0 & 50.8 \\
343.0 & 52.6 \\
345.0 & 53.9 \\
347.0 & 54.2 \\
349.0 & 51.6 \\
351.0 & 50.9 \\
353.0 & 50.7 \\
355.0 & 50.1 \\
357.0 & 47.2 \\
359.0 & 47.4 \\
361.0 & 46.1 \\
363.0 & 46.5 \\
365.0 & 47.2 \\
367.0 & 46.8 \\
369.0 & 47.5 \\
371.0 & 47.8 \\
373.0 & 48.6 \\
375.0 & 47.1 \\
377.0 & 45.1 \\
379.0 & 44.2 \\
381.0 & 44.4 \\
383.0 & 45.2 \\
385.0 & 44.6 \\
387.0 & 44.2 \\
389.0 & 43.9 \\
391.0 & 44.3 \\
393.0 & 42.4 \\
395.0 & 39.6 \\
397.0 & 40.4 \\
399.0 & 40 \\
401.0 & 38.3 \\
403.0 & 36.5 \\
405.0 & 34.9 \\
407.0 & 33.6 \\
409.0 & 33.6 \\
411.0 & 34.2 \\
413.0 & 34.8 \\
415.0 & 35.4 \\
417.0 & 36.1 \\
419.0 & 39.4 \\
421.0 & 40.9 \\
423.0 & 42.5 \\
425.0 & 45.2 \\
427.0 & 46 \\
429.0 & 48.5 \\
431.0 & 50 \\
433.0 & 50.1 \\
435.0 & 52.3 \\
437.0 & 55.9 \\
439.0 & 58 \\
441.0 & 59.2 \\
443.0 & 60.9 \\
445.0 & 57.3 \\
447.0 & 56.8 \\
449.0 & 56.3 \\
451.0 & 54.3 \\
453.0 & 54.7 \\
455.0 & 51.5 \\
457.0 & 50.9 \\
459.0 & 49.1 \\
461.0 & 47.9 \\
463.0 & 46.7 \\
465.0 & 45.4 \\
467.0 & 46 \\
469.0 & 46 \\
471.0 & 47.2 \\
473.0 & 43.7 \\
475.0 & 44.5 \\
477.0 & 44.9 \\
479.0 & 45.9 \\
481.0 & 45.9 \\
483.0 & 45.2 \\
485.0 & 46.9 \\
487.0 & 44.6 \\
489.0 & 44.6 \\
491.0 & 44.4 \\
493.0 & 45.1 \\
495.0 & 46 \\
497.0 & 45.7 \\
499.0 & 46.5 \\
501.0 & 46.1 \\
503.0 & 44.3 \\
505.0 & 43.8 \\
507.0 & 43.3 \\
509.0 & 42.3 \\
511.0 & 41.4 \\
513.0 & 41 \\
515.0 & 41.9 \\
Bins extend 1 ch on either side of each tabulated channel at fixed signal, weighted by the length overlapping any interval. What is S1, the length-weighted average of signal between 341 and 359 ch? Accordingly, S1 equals 51.1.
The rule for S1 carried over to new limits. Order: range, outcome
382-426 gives 39.5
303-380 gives 49.1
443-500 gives 48.2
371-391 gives 45.3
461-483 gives 45.7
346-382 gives 48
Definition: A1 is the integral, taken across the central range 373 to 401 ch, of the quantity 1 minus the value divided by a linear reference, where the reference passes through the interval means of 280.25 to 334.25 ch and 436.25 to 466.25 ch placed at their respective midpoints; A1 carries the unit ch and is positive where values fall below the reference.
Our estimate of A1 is 4.8 ch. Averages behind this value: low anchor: 51.3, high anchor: 53.6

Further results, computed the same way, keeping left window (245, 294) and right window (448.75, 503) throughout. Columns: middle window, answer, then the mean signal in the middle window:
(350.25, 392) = 4.13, 46.6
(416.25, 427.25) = 1.77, 41.5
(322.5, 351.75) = 2.44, 48.8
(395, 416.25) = 5.88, 36.3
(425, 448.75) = -2.43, 53.8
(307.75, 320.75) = 0.47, 52.3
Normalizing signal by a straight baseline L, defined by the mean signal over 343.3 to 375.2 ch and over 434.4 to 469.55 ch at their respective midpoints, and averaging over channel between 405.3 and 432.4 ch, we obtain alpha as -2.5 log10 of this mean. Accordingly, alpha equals 0.27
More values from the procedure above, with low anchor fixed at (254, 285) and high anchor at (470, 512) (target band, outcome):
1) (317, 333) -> 0.11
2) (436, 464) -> -0.15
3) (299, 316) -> 0.06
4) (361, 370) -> 0.10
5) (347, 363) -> 0.06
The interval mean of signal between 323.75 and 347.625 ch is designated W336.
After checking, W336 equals 48.2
